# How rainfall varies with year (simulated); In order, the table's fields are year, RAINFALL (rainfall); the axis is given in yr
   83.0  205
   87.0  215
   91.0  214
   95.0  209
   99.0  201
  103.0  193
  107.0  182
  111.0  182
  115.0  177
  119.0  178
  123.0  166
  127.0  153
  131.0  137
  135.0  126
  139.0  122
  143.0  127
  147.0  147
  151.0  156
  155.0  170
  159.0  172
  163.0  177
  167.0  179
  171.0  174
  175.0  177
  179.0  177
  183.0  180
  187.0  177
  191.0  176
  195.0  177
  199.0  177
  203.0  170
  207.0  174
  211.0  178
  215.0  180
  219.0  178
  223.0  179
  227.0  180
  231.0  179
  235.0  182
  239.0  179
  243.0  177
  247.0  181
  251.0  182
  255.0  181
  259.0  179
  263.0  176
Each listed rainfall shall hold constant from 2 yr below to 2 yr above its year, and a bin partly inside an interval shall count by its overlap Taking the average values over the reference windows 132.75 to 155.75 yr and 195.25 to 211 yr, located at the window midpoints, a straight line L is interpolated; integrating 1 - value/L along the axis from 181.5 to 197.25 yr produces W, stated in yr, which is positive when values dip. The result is -1.0 yr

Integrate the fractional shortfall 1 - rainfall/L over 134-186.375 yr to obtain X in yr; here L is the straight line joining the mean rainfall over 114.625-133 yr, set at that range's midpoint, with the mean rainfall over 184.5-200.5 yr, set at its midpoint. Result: 2.6 yr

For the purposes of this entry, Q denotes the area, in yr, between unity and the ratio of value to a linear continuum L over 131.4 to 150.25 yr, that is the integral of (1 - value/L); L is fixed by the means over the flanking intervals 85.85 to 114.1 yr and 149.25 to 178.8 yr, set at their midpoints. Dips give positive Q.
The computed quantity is 5.1 yr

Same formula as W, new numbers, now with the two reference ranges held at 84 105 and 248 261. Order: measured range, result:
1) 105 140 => 7.4 yr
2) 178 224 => 3.0 yr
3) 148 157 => 1.6 yr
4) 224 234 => 0.3 yr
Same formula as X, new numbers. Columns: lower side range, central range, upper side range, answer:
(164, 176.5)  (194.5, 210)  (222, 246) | 0.31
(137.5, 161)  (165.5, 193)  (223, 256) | -3.01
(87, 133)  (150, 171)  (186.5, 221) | 0.86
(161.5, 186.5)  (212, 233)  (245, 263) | -0.01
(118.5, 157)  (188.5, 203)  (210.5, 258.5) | -0.80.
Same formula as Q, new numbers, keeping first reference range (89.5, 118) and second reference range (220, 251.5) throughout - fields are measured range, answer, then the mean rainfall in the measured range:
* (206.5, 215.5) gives 0.2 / 177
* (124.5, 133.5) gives 2.1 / 145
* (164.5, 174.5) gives 0.5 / 177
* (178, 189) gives 0.4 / 178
